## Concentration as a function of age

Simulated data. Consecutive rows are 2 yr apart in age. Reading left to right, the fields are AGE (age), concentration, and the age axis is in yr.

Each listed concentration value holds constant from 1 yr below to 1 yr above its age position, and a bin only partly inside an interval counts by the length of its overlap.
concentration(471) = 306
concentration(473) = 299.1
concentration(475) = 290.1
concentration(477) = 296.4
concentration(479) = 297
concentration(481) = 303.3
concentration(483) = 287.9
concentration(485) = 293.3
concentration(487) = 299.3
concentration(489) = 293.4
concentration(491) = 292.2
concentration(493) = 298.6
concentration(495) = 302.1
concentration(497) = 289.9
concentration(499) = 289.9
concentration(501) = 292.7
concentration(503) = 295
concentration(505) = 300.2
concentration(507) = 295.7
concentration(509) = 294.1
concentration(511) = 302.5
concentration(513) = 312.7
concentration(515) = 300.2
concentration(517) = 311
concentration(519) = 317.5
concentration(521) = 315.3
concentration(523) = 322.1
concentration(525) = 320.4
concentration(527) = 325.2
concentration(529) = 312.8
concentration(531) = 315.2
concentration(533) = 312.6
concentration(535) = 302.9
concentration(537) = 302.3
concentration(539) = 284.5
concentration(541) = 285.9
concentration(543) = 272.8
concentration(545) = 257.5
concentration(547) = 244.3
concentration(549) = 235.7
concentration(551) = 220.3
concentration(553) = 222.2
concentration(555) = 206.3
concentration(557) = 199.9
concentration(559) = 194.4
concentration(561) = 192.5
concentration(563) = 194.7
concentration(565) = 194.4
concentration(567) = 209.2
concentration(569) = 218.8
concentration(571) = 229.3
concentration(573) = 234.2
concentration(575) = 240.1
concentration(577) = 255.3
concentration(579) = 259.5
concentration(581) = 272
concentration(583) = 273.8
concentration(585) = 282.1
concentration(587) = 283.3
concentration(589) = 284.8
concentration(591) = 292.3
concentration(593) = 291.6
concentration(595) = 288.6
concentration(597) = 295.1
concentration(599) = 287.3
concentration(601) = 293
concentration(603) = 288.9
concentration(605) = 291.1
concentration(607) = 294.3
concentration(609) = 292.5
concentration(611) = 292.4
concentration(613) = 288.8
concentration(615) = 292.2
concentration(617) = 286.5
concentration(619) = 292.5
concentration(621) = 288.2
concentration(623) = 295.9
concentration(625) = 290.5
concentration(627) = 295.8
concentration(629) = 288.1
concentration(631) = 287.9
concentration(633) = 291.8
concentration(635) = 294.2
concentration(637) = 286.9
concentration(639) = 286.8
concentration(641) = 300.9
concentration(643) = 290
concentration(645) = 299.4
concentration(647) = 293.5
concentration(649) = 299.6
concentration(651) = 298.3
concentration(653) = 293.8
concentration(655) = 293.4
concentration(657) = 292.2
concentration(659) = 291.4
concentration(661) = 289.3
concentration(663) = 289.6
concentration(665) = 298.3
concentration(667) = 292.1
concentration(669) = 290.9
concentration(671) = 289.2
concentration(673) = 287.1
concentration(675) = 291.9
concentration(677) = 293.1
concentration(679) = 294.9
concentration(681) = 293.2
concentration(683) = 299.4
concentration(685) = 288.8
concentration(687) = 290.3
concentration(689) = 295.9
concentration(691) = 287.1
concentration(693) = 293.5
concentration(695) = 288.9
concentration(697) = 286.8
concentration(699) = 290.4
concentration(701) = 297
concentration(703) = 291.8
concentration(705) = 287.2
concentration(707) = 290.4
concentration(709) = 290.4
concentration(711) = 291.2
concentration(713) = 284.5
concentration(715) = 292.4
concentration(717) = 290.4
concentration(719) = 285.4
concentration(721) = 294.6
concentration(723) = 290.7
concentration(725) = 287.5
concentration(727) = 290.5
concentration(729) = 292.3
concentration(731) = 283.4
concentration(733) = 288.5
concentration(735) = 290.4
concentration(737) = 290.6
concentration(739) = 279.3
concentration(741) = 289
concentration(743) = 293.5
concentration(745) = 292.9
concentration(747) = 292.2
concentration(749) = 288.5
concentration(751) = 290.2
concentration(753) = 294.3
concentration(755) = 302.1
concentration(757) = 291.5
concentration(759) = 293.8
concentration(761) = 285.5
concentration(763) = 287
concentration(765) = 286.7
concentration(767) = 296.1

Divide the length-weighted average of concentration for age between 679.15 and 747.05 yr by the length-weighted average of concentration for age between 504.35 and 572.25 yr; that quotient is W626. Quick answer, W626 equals 1.08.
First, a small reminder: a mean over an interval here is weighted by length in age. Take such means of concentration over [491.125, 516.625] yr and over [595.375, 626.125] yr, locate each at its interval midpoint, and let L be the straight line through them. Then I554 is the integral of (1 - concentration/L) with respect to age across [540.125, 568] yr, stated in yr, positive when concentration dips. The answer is 6.8 yr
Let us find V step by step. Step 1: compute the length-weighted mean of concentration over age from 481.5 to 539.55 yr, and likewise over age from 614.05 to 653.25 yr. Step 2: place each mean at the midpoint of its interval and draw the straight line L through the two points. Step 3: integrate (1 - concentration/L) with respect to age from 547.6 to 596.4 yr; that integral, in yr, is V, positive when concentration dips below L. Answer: 9.27 yr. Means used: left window 303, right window 293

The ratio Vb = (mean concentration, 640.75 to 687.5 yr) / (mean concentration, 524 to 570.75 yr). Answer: 1.16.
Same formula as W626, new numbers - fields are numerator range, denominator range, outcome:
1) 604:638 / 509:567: 1.08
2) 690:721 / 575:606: 1.03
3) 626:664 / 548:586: 1.28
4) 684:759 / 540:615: 1.13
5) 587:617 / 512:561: 1.05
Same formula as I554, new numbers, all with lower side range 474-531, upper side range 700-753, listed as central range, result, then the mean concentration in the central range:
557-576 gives 5.55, 211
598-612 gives 0.24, 291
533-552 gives 1.91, 270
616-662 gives 0.34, 292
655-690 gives 0.07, 292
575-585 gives 1.12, 264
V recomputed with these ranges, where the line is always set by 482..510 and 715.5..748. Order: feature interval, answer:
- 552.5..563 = 3.3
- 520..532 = -1.0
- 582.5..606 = 0.4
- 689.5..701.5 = 0.0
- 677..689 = -0.1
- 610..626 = 0.1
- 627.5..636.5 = 0.0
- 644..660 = -0.2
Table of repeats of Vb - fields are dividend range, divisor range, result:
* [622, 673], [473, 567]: 1.05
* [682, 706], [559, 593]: 1.19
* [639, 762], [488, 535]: 0.96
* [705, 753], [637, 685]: 0.99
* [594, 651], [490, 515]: 0.98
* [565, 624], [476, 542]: 0.91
